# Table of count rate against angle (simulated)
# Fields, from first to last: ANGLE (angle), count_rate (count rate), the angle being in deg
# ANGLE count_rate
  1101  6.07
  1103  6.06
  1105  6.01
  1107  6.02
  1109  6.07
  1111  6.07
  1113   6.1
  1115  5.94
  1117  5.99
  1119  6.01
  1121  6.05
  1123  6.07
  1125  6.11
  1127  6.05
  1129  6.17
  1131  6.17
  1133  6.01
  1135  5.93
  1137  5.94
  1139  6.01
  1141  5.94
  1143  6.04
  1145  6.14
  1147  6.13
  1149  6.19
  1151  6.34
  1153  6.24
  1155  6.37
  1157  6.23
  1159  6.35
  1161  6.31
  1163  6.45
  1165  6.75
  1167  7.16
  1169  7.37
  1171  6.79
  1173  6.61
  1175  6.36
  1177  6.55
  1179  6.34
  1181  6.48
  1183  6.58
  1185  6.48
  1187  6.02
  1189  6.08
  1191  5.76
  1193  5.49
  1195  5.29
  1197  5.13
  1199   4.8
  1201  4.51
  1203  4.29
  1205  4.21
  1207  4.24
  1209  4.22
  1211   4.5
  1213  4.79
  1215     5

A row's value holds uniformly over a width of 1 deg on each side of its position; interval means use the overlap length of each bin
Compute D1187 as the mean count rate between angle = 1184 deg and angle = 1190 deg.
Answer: 6.19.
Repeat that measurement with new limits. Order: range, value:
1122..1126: 6.09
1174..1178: 6.46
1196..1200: 4.96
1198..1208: 4.41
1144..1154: 6.21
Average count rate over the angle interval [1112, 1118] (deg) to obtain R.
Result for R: 6.01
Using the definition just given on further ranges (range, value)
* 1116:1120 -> 6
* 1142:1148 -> 6.1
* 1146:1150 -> 6.16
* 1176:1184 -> 6.49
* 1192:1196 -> 5.39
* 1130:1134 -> 6.09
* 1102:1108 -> 6.03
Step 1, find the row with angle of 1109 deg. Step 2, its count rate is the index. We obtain 6.07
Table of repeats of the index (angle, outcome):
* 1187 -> 6.02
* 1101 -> 6.07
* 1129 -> 6.17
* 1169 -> 7.37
